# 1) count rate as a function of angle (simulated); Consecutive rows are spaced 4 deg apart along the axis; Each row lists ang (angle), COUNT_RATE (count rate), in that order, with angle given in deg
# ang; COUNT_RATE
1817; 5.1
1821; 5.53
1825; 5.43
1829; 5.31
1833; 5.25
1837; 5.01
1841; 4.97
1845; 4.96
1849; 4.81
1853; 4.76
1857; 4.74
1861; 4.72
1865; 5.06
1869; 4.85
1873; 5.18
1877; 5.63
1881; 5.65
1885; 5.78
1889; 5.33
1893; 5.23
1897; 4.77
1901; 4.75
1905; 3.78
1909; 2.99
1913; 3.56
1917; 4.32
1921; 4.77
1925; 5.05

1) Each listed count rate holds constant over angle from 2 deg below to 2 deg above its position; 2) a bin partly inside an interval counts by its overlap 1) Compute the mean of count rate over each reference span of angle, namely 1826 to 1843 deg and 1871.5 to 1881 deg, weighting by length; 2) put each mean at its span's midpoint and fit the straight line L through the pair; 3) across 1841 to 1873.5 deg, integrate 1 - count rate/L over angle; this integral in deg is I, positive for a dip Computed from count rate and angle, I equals 2.7 deg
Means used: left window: 5.15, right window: 5.47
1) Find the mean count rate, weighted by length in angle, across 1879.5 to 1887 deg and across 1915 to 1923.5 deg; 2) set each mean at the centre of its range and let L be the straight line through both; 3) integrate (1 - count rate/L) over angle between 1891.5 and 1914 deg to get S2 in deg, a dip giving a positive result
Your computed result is 4.1 deg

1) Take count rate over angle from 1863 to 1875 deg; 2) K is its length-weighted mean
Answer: 5.03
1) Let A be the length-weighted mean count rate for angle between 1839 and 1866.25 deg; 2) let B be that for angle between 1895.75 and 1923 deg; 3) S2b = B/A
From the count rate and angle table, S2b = 0.85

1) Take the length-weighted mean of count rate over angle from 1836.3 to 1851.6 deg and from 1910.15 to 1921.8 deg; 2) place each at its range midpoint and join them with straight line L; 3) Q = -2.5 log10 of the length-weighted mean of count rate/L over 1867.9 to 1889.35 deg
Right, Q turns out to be -0.20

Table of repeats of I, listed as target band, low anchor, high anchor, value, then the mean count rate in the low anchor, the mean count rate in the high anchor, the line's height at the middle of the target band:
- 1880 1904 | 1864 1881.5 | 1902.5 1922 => -3.09 deg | 5.25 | 3.86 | 4.58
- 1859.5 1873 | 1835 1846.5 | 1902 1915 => -1.50 deg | 4.98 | 3.54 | 4.44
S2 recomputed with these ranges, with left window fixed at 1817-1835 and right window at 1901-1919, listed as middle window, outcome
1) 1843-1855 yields 0.19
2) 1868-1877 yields -1.39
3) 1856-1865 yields -0.19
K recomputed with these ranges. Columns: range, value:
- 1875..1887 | 5.69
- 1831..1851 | 5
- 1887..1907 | 4.77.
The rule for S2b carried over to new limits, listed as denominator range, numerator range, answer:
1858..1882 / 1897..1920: 0.78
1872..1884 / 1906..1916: 0.62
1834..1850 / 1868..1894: 1.09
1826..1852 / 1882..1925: 0.91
